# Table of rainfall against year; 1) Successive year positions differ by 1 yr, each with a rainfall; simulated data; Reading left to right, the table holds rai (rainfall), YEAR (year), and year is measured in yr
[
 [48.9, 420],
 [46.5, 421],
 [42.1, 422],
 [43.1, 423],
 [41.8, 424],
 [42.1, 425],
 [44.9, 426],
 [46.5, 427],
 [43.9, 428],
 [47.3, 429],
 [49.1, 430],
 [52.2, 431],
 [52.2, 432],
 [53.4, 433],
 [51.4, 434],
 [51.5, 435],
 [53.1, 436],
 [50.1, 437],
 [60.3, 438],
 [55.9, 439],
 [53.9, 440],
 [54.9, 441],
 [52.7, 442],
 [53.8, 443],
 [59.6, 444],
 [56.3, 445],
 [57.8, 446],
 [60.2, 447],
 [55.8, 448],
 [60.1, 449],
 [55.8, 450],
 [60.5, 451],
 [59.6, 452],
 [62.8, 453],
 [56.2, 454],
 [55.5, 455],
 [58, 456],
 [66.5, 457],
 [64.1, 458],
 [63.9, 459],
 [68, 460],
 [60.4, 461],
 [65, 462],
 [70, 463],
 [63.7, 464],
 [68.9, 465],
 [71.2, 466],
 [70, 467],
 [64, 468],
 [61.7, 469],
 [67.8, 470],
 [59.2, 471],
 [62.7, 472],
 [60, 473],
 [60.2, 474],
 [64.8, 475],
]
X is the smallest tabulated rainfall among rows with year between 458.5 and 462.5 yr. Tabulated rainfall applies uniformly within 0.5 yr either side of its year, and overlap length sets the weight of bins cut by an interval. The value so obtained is 60.4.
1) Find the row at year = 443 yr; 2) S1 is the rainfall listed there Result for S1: 53.8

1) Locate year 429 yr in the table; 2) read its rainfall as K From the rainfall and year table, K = 47.3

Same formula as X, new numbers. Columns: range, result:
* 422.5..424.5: 41.8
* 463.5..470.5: 61.7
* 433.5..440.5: 50.1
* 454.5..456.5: 55.5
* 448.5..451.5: 55.8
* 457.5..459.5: 63.9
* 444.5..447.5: 56.3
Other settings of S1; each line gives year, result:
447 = 60.2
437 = 50.1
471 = 59.2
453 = 62.8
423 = 43.1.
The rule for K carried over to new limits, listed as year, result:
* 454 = 56.2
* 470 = 67.8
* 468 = 64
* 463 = 70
